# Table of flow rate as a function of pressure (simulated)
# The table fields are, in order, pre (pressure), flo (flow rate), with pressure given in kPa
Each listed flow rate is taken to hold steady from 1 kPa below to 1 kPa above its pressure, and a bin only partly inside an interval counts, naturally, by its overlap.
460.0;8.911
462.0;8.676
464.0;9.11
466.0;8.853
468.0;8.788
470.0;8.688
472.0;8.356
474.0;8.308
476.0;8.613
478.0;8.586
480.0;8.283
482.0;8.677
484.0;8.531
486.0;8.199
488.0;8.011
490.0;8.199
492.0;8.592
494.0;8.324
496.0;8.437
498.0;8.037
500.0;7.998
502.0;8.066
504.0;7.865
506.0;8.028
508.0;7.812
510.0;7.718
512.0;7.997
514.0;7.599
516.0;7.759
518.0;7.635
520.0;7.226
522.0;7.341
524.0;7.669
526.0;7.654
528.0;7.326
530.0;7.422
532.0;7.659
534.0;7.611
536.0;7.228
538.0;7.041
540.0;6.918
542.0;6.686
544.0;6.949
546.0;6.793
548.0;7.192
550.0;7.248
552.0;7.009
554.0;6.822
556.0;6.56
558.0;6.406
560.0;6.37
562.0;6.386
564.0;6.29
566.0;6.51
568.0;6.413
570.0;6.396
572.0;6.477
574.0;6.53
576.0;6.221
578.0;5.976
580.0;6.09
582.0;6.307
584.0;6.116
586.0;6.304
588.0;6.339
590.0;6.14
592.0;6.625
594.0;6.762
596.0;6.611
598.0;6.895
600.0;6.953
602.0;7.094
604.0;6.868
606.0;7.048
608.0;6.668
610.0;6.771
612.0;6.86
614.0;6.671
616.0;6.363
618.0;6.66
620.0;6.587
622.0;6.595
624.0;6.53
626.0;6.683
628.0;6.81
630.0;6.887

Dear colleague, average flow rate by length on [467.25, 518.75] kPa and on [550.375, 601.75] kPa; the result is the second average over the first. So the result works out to 0.8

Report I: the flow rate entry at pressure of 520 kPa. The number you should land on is 7.226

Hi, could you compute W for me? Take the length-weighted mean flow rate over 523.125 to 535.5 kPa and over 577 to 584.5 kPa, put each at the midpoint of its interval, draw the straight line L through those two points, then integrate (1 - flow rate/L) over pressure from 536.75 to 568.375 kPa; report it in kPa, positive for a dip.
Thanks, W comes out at 0.8 kPa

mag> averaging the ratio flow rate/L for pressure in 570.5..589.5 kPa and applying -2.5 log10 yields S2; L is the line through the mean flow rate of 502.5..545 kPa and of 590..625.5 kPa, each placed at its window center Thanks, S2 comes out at 0.12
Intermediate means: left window 7.49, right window 6.72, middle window 6.26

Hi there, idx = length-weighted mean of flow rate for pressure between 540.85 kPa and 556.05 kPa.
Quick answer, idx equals 6.93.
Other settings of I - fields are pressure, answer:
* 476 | 8.613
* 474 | 8.308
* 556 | 6.56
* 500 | 7.998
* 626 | 6.683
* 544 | 6.949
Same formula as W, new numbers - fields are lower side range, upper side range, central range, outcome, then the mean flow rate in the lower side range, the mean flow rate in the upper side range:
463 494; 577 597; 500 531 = 0.3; 8.51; 6.33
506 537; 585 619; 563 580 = 1.7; 7.59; 6.68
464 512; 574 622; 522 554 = 1.3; 8.31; 6.56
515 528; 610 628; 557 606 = 3.5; 7.53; 6.64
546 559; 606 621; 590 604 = -0.1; 6.87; 6.68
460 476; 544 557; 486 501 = -0.1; 8.69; 6.94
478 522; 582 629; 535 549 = 1.0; 8.04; 6.64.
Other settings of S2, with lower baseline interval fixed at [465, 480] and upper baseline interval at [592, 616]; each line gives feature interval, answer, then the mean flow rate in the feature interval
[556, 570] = 0.15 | 6.41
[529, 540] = 0.06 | 7.35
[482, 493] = 0.00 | 8.34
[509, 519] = 0.04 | 7.74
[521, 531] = 0.05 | 7.48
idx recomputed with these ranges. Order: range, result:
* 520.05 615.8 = 6.77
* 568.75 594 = 6.31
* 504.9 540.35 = 7.55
